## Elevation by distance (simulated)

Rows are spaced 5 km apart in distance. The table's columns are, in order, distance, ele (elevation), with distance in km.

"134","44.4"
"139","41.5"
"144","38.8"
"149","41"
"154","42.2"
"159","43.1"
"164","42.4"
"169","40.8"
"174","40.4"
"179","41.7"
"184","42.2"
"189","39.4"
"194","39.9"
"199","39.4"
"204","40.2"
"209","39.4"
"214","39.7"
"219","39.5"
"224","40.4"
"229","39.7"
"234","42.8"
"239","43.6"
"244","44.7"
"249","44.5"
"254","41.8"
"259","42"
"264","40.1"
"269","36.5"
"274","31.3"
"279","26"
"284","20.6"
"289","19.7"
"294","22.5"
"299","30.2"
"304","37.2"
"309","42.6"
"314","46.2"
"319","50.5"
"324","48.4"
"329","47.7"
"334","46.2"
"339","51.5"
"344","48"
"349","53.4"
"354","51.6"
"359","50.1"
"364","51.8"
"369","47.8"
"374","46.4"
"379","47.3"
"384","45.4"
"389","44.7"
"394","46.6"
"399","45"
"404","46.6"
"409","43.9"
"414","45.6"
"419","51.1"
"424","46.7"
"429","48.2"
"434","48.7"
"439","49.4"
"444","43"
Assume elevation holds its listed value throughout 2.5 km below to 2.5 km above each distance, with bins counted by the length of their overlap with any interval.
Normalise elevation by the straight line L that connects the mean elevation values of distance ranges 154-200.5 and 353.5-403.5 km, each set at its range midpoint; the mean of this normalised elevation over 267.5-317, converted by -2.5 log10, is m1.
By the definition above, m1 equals 0.39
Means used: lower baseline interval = 41.1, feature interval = 31.4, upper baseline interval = 47.5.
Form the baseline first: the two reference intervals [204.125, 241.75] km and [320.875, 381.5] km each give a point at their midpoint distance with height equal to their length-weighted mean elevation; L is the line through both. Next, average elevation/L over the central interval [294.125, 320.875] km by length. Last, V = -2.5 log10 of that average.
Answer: 0.18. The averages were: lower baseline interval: 40.7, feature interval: 39.5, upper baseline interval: 49.2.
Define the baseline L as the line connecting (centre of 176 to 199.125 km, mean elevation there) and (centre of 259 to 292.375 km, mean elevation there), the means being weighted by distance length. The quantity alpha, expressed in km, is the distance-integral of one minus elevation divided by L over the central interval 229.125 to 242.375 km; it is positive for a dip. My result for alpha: -3.0 km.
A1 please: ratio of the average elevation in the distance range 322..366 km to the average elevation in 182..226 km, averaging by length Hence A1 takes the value 1.25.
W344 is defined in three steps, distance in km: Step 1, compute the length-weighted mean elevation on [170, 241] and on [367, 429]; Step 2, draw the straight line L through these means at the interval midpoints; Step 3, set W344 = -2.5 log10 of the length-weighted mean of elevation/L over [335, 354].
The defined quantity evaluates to -0.133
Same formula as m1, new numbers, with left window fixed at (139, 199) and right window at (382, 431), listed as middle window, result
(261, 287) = 0.37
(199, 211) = 0.06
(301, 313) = 0.10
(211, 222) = 0.07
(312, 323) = -0.10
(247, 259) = 0.00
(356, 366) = -0.13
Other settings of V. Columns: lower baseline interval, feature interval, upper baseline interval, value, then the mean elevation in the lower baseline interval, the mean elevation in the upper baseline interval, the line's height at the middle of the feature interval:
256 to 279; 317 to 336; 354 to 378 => -0.10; 36.3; 49.2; 44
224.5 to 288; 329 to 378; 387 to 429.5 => -0.15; 37.5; 46.4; 43.2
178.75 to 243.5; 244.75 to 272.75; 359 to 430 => 0.04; 40.7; 47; 42.3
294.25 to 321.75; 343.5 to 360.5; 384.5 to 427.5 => -0.19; 39.9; 46.3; 42.7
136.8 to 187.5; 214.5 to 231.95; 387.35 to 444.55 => 0.07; 41.4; 46.8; 42.7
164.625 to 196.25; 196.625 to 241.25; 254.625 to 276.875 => -0.03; 40.8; 37.6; 39.4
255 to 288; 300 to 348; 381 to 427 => -0.21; 32.6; 46.2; 38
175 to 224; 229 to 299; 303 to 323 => 0.21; 40.2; 45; 42.9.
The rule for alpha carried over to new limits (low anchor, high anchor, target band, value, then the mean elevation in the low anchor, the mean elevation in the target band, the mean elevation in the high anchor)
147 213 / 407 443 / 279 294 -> 7.6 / 40.9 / 21.5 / 47.5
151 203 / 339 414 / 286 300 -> 6.7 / 41.1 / 23.4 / 47.8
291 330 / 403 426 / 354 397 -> -3.4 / 40.1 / 47.7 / 46.8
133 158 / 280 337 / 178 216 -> 0.0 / 41.5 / 40.2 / 37.3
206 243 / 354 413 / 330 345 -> -1.1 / 40.9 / 48.5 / 47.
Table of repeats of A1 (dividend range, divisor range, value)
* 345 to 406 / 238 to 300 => 1.41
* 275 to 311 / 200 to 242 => 0.70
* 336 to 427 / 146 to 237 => 1.18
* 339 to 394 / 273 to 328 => 1.41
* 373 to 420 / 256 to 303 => 1.52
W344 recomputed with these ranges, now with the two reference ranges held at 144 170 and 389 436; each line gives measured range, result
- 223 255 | 0.017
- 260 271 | 0.130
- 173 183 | 0.020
